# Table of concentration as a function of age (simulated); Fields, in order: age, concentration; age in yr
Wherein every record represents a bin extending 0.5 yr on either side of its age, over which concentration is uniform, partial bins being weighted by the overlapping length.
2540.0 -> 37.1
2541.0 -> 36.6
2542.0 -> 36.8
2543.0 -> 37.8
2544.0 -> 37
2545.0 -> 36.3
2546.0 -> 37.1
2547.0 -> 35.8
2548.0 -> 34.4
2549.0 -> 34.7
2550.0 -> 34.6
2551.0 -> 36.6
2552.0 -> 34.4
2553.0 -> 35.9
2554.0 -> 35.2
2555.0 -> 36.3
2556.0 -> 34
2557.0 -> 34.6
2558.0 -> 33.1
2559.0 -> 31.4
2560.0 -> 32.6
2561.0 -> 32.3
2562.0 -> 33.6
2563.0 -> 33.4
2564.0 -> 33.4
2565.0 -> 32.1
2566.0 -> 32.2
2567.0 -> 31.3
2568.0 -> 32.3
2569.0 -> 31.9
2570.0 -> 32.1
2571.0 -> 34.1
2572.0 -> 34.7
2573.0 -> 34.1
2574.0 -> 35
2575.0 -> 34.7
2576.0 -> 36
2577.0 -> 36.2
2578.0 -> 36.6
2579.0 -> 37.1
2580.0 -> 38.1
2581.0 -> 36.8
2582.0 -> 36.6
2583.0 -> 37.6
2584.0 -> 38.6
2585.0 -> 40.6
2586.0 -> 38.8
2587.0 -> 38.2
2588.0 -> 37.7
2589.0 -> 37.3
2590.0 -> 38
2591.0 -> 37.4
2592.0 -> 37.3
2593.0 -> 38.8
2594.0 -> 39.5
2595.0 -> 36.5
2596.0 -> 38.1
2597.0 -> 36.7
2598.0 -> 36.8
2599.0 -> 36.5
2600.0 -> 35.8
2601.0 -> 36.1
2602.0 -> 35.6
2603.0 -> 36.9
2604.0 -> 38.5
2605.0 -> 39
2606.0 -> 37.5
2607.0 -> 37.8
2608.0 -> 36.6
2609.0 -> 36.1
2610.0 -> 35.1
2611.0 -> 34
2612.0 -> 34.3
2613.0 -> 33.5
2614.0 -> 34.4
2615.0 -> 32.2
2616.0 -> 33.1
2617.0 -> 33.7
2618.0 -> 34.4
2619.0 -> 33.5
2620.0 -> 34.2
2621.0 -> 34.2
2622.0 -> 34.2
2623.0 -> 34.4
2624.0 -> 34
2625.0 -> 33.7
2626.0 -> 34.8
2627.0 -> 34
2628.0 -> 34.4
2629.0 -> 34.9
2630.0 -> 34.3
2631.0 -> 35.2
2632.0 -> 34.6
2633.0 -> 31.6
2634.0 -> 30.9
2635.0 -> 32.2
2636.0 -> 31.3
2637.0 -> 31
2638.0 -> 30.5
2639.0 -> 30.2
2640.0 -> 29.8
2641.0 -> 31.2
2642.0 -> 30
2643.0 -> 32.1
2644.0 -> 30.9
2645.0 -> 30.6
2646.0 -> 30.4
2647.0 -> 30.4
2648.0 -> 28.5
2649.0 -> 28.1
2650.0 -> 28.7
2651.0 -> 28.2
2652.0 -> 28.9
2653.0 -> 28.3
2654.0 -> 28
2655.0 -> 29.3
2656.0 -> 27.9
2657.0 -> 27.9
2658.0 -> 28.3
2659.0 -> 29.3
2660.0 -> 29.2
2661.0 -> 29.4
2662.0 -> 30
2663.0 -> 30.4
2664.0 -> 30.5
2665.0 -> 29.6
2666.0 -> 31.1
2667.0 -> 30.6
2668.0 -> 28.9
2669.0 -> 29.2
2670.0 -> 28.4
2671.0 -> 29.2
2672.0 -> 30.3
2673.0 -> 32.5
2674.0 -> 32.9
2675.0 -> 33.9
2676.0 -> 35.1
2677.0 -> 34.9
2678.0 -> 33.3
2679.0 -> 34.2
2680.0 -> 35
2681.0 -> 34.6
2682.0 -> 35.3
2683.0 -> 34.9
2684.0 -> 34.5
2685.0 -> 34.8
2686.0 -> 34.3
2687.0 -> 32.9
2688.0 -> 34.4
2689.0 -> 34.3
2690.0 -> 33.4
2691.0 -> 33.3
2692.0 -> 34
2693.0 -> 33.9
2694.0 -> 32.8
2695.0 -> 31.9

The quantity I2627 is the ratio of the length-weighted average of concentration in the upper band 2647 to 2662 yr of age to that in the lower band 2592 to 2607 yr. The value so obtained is 0.77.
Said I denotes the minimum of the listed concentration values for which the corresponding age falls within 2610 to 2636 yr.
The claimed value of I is 30.9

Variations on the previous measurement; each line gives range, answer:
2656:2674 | 27.9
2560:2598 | 31.3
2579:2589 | 36.6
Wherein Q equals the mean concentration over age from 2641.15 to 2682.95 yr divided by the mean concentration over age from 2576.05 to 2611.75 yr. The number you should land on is 0.82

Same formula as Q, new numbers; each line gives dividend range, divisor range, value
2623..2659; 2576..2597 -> 0.82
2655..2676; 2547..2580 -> 0.88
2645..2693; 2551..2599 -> 0.88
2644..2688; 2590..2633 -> 0.87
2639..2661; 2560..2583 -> 0.85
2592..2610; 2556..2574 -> 1.13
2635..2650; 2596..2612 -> 0.83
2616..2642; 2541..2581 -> 0.95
